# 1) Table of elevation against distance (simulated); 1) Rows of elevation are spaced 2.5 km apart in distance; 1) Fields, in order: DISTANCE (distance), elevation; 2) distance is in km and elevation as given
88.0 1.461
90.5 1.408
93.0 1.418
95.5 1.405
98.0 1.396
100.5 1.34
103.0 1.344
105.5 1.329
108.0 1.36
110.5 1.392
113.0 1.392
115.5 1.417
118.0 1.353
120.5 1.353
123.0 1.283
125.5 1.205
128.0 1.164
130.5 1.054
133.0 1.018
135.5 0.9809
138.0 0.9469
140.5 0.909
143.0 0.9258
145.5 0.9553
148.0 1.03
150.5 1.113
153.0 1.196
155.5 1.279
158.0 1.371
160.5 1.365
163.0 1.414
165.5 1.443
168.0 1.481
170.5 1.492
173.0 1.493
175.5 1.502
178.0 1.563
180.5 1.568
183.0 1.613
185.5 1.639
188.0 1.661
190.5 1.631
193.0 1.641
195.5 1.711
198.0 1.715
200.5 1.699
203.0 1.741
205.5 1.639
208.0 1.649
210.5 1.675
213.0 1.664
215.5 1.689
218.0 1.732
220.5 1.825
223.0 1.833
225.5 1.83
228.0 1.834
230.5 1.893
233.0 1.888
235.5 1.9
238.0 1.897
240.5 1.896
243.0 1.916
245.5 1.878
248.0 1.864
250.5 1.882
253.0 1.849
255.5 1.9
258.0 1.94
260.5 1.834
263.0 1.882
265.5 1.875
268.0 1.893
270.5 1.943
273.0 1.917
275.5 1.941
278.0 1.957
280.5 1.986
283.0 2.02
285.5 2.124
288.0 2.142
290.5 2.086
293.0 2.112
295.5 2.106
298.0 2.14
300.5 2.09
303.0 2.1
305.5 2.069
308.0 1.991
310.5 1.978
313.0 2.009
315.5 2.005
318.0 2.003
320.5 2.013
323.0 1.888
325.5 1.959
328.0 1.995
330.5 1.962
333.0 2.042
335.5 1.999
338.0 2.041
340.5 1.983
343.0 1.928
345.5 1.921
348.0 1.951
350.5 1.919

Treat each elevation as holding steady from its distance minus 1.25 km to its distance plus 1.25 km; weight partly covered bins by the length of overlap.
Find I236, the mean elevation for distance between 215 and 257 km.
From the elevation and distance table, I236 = 1.86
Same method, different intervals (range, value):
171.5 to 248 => 1.73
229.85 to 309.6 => 1.97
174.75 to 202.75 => 1.64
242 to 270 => 1.88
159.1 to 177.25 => 1.46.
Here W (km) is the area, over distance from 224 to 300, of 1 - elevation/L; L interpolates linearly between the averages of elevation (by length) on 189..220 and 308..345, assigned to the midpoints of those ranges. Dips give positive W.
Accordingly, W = -4.91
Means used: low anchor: 1.69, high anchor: 1.98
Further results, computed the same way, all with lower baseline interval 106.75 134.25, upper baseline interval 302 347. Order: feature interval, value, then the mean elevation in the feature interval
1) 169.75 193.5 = -1.5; 1.58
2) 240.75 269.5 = -2.3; 1.88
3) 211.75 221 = -0.6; 1.72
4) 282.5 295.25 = -1.6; 2.1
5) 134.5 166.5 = 5.4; 1.15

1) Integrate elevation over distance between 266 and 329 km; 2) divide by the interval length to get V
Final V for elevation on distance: 2.02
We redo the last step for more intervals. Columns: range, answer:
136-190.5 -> 1.33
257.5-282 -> 1.92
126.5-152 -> 1.01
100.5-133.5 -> 1.29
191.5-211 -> 1.68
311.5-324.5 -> 1.98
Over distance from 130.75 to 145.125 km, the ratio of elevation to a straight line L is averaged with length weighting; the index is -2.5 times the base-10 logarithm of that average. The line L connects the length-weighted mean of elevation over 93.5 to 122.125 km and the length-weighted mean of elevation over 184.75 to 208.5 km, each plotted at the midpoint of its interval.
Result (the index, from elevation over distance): 0.46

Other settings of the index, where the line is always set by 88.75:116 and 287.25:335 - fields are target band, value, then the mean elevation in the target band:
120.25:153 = 0.359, 1.07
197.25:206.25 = -0.005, 1.7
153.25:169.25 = 0.138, 1.38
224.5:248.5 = -0.047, 1.88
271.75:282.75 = -0.015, 1.96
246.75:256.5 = -0.014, 1.87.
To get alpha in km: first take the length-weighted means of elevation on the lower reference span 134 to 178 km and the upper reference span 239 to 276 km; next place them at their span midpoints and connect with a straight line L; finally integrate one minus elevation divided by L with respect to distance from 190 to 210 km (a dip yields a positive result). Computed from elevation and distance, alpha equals -2.09 km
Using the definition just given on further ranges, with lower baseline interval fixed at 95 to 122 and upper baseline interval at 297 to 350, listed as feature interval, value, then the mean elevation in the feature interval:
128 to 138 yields 2.9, 1.03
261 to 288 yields -1.5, 1.96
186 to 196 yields -0.3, 1.66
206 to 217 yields 0.0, 1.67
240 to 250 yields -0.7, 1.89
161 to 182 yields 0.9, 1.49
